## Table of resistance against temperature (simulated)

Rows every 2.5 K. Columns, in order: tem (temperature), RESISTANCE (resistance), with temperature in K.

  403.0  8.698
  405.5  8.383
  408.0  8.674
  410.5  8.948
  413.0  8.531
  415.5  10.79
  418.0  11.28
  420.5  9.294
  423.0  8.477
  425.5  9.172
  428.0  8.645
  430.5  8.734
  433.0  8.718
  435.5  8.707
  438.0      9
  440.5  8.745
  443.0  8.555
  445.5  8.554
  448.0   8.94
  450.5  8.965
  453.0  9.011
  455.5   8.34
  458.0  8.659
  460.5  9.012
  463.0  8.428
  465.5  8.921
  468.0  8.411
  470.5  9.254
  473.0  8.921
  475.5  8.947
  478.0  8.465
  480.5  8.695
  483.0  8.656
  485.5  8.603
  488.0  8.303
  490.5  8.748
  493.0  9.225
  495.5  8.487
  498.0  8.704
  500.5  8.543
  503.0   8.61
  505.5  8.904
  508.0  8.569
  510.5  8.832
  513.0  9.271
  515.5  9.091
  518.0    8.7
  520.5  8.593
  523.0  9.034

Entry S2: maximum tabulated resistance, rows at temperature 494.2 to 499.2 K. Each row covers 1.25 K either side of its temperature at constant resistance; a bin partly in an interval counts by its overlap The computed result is 8.704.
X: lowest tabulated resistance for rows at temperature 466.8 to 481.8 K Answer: 8.411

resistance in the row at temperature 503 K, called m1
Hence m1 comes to 8.61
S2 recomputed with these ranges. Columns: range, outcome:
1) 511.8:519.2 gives 9.271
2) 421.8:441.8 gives 9.172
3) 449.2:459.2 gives 9.011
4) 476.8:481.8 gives 8.695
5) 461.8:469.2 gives 8.921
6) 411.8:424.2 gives 11.28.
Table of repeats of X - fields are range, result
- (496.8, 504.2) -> 8.543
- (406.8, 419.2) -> 8.531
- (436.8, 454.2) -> 8.554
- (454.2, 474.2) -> 8.34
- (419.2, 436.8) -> 8.477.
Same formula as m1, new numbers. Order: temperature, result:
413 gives 8.531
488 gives 8.303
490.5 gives 8.748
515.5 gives 9.091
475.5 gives 8.947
